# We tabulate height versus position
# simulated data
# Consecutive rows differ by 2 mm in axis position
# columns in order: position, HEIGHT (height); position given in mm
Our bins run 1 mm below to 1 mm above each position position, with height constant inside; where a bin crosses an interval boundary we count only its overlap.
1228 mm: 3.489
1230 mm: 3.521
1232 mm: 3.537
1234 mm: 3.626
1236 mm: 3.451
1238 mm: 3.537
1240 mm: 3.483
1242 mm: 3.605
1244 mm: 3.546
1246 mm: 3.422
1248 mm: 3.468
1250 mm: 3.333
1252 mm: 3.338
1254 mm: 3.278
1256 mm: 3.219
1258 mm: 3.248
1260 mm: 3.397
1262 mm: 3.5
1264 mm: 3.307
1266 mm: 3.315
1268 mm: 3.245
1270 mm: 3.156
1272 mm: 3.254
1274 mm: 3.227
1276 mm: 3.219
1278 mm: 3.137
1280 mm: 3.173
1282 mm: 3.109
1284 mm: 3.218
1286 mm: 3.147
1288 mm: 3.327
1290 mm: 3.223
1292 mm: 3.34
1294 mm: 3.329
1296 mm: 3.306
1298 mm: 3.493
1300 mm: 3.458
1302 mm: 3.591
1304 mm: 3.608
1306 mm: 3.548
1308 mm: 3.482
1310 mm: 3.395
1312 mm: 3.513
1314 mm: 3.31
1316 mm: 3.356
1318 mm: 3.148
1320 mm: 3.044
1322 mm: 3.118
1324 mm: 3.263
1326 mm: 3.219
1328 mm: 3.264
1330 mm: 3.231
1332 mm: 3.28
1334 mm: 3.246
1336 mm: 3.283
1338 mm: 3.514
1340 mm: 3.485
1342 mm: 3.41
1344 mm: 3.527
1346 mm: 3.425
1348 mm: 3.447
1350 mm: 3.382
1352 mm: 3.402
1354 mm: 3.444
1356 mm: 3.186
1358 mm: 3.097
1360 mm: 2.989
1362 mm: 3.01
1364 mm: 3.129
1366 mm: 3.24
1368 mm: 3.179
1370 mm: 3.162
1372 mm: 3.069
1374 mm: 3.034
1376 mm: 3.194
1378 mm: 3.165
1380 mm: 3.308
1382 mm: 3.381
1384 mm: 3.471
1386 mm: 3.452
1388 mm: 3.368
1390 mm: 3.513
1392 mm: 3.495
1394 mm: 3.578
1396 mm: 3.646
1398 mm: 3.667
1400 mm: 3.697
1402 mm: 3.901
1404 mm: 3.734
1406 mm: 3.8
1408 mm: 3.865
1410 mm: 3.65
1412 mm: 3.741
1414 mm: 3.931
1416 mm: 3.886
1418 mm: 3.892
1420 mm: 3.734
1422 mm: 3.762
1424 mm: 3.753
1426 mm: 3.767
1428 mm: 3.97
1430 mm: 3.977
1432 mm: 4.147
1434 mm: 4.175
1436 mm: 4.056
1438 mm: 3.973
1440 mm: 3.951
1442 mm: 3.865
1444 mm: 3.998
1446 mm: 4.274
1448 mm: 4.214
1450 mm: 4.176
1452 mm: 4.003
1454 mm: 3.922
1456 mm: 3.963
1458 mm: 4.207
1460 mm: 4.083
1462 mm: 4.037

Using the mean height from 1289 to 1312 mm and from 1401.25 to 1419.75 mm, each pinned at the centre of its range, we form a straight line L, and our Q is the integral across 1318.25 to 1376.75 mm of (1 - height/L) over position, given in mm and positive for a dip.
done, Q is 5.7 mm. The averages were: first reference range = 3.44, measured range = 3.25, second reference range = 3.82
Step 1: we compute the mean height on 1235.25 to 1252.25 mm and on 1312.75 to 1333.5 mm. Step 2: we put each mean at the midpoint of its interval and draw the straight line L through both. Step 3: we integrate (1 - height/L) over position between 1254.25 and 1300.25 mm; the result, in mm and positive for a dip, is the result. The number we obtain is 1.3 mm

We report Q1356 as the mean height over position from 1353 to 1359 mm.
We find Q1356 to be 3.24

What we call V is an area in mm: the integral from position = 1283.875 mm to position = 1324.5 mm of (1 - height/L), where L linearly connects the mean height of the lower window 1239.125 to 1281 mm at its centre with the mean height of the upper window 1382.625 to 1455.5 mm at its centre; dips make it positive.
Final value 1.4 mm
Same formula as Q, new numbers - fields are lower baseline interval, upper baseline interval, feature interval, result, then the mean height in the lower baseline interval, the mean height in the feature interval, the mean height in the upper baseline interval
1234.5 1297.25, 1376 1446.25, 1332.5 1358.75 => 1.3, 3.32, 3.37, 3.74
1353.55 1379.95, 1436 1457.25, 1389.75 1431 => -1.5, 3.15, 3.76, 4.04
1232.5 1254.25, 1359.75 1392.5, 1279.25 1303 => 0.6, 3.47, 3.31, 3.25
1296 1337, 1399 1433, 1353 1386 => 3.7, 3.34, 3.2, 3.84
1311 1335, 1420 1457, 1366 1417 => 2.5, 3.25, 3.51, 3.99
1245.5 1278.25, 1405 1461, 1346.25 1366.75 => 2.4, 3.3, 3.24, 3.95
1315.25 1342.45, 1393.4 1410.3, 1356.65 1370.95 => 1.5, 3.27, 3.12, 3.73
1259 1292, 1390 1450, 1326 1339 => 0.7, 3.25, 3.3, 3.86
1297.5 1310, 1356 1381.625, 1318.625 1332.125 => 0.8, 3.52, 3.2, 3.14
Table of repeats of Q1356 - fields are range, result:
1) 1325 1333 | 3.25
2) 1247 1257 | 3.33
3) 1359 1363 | 3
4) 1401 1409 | 3.83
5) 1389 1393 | 3.5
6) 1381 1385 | 3.43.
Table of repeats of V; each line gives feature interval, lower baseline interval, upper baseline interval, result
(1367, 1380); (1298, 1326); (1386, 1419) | 1.62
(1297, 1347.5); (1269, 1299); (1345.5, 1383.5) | -2.10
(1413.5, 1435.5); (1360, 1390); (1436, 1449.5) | -0.47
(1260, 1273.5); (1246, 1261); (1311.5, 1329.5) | 0.05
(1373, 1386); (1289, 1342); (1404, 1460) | 1.43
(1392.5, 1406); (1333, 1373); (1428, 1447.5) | -0.01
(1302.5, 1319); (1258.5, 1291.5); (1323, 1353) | -0.57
